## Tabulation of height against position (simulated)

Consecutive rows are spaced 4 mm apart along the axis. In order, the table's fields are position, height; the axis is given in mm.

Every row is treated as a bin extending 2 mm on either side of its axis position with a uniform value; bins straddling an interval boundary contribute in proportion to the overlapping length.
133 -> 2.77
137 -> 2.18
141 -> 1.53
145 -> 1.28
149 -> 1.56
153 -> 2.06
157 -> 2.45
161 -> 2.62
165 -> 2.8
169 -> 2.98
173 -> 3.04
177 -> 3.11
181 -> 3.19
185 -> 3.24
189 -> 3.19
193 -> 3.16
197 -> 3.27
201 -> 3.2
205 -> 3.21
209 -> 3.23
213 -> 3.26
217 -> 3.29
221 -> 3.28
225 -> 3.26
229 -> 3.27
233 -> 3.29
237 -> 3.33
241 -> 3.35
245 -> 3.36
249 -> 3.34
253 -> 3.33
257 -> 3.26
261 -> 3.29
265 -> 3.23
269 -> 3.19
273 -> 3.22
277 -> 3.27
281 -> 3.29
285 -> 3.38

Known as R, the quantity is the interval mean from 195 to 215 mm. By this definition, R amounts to 3.23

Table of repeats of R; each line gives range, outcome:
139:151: 1.46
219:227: 3.27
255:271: 3.24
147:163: 2.17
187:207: 3.21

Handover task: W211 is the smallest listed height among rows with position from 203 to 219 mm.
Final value 3.21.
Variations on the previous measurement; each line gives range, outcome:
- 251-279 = 3.19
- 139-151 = 1.28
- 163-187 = 2.8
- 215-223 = 3.28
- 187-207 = 3.16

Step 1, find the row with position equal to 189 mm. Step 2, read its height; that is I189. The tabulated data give 3.19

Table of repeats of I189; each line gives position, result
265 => 3.23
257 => 3.26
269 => 3.19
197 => 3.27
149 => 1.56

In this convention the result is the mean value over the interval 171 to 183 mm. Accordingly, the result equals 3.11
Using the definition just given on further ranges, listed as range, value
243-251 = 3.35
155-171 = 2.71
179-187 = 3.21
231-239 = 3.31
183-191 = 3.21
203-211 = 3.22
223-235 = 3.27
